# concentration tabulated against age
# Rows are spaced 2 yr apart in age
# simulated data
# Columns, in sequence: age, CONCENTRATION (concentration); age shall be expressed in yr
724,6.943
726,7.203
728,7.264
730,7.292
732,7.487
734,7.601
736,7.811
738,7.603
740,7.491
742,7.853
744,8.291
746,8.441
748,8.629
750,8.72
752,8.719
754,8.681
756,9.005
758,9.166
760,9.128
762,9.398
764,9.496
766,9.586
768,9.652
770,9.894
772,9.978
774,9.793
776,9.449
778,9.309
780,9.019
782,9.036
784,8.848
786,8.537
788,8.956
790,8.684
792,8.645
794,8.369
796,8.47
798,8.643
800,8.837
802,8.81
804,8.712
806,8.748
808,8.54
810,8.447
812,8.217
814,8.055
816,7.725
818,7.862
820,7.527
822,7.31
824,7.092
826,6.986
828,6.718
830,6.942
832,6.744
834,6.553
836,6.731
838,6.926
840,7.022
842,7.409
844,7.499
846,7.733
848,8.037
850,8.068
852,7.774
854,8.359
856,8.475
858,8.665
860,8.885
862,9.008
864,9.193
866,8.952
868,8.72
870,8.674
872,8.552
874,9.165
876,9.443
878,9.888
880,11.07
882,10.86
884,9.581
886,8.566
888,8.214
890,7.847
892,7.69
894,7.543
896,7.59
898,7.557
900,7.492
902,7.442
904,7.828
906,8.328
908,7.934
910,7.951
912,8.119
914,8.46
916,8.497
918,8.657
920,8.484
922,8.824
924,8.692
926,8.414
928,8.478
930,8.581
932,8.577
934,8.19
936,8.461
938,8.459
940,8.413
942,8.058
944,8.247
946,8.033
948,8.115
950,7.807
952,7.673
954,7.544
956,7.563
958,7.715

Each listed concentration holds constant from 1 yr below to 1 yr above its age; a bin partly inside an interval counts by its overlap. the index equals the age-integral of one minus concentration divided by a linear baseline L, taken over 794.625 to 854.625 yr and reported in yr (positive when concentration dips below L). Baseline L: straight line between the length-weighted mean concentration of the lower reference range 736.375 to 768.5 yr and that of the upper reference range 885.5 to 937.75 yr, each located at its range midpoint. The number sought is 5.1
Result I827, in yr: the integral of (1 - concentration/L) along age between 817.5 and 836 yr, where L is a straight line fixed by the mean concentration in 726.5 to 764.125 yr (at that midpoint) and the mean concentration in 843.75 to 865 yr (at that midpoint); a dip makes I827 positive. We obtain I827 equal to 2.9 yr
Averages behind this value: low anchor 8.28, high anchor 8.37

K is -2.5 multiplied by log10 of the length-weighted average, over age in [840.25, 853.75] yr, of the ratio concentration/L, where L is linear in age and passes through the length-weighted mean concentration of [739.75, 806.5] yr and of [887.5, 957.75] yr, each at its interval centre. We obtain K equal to 0.10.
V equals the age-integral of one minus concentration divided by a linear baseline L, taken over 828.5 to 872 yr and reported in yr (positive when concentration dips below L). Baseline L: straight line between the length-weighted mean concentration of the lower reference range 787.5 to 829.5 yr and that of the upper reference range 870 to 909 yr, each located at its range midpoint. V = 2.3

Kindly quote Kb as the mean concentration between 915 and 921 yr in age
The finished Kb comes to 8.55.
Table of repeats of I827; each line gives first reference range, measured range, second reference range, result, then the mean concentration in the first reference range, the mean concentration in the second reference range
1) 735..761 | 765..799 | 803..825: -3.68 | 8.43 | 8.02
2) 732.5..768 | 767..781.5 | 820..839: -2.67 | 8.58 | 6.92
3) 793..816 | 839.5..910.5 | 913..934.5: 0.77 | 8.5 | 8.54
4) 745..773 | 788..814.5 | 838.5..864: 0.33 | 9.18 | 8.1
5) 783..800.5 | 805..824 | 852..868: 1.50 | 8.66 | 8.72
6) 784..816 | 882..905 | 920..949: 1.04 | 8.56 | 8.4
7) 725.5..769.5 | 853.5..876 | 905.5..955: -1.34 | 8.42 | 8.28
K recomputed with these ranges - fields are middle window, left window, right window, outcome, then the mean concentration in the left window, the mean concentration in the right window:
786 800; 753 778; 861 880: 0.09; 9.43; 9.17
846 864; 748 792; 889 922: 0.00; 9.17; 7.99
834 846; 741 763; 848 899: 0.22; 8.73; 8.72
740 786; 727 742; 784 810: -0.13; 7.53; 8.66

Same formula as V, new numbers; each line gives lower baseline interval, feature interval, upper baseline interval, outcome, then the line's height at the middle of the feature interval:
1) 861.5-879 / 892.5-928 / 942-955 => 1.5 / 8.48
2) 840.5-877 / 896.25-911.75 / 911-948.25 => 1.2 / 8.43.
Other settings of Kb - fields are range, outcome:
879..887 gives 10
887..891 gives 8.03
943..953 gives 7.98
